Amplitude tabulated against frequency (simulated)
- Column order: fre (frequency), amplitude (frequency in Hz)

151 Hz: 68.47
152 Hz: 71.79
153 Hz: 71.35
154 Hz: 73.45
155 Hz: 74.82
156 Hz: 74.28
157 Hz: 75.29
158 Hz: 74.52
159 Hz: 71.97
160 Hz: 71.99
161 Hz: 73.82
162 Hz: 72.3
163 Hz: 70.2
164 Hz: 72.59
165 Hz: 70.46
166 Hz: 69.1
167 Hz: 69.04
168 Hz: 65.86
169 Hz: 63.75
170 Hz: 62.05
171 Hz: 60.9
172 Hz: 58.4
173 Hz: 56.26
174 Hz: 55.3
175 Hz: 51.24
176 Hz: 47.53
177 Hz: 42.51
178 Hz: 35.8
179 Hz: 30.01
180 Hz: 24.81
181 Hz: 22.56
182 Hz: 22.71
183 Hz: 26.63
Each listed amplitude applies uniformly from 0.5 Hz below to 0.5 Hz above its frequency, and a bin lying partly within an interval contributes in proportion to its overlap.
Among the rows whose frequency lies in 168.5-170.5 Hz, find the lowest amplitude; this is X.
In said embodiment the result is 62.05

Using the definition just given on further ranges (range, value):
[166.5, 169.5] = 63.75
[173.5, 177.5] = 42.51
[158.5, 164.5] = 70.2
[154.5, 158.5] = 74.28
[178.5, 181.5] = 22.56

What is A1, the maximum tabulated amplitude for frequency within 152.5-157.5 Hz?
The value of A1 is 75.29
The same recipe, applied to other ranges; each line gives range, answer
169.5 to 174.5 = 62.05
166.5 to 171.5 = 69.04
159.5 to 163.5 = 73.82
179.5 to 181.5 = 24.81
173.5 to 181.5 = 55.3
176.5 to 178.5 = 42.51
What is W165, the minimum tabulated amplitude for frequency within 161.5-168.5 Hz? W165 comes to 65.86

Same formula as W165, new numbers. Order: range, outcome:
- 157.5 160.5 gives 71.97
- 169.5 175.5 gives 51.24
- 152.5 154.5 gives 71.35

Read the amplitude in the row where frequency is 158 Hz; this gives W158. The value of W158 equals 74.52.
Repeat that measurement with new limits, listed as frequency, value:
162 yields 72.3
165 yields 70.46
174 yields 55.3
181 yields 22.56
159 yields 71.97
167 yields 69.04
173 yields 56.26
